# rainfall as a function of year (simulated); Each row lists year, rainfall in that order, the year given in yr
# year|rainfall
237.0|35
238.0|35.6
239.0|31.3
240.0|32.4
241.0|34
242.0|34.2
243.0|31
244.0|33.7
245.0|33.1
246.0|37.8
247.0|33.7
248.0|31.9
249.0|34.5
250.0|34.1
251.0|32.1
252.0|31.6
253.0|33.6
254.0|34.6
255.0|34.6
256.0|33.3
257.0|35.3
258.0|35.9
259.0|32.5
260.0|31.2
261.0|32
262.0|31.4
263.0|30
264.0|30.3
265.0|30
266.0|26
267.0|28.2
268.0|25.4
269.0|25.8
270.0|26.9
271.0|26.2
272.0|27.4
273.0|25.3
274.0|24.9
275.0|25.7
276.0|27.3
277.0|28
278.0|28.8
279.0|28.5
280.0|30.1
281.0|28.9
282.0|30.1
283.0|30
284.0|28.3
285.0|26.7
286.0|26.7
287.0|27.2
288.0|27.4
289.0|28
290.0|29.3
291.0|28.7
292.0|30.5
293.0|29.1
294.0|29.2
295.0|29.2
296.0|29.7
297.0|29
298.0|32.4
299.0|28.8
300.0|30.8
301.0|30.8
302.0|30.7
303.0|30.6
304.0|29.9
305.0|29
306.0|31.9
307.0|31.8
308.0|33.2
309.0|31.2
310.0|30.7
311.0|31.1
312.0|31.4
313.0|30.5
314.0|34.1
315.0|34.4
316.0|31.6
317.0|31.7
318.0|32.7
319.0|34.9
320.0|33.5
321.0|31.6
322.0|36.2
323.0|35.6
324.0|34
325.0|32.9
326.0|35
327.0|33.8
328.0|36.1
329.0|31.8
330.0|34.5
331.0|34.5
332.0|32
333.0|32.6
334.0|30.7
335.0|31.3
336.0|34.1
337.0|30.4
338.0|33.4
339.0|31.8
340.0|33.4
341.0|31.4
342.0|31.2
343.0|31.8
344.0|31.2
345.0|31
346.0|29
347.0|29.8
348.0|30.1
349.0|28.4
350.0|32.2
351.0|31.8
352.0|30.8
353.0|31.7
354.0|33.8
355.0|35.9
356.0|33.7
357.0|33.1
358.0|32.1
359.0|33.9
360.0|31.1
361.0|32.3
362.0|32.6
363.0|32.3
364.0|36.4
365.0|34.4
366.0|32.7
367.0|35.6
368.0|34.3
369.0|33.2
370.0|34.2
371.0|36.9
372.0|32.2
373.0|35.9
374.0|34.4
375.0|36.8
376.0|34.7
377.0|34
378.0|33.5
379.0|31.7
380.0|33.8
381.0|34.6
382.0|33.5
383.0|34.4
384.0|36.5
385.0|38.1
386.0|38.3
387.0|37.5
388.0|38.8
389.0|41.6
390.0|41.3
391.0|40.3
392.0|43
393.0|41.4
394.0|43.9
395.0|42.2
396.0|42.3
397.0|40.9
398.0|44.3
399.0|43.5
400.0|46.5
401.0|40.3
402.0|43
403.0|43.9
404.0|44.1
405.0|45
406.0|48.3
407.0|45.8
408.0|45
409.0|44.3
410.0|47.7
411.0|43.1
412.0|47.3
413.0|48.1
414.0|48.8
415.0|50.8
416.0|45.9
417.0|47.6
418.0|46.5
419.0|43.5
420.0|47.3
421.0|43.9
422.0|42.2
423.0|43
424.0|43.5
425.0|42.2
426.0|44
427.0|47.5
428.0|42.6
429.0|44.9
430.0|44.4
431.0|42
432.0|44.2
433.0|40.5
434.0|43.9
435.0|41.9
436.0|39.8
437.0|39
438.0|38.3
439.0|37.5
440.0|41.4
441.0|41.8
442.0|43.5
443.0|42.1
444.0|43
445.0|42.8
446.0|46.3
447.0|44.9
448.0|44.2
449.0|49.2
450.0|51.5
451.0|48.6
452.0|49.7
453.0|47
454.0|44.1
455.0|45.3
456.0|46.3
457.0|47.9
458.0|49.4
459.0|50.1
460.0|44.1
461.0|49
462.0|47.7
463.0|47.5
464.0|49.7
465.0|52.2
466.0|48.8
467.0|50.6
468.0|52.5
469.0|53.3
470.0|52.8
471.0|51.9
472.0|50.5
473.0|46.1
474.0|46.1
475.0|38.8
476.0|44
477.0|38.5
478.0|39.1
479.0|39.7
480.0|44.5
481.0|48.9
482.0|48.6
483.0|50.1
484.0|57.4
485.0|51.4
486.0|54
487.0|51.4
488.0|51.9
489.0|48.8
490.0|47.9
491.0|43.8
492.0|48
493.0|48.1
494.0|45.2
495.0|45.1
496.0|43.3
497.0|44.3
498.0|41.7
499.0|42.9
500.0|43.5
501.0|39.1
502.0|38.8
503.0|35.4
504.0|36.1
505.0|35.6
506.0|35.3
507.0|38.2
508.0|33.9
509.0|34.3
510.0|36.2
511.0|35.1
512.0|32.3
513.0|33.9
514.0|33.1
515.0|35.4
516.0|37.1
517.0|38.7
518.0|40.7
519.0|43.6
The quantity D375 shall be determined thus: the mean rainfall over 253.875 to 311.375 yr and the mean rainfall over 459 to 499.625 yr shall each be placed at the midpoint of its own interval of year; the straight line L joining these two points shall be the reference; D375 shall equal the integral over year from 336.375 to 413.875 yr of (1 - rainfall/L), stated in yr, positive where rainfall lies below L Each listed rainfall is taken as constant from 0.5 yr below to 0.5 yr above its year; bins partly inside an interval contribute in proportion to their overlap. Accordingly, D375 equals 2.7 yr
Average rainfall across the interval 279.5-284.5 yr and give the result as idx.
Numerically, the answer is 29.5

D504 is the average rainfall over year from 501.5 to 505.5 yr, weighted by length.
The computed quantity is 36.5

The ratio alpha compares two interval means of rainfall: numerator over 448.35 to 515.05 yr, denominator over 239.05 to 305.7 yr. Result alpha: 1.5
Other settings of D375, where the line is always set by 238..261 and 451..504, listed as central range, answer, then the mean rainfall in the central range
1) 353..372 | 3.02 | 33.7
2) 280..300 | 3.83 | 29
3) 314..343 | 3.79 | 33.1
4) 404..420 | -1.30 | 46.5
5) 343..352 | 1.99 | 30.5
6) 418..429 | -0.13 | 44.1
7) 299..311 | 1.91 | 30.9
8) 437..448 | 0.65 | 42.1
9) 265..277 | 2.84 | 26.5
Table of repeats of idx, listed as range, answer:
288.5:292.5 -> 29.1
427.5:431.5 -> 43.5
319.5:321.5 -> 32.5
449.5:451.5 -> 50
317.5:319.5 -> 33.8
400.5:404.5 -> 42.8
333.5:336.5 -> 32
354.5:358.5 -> 33.7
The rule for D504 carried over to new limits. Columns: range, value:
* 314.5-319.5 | 33.1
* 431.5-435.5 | 42.6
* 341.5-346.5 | 30.8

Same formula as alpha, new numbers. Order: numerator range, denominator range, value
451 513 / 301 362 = 1.40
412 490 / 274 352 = 1.49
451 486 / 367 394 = 1.31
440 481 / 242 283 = 1.52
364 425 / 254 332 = 1.33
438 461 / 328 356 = 1.42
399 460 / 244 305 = 1.49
